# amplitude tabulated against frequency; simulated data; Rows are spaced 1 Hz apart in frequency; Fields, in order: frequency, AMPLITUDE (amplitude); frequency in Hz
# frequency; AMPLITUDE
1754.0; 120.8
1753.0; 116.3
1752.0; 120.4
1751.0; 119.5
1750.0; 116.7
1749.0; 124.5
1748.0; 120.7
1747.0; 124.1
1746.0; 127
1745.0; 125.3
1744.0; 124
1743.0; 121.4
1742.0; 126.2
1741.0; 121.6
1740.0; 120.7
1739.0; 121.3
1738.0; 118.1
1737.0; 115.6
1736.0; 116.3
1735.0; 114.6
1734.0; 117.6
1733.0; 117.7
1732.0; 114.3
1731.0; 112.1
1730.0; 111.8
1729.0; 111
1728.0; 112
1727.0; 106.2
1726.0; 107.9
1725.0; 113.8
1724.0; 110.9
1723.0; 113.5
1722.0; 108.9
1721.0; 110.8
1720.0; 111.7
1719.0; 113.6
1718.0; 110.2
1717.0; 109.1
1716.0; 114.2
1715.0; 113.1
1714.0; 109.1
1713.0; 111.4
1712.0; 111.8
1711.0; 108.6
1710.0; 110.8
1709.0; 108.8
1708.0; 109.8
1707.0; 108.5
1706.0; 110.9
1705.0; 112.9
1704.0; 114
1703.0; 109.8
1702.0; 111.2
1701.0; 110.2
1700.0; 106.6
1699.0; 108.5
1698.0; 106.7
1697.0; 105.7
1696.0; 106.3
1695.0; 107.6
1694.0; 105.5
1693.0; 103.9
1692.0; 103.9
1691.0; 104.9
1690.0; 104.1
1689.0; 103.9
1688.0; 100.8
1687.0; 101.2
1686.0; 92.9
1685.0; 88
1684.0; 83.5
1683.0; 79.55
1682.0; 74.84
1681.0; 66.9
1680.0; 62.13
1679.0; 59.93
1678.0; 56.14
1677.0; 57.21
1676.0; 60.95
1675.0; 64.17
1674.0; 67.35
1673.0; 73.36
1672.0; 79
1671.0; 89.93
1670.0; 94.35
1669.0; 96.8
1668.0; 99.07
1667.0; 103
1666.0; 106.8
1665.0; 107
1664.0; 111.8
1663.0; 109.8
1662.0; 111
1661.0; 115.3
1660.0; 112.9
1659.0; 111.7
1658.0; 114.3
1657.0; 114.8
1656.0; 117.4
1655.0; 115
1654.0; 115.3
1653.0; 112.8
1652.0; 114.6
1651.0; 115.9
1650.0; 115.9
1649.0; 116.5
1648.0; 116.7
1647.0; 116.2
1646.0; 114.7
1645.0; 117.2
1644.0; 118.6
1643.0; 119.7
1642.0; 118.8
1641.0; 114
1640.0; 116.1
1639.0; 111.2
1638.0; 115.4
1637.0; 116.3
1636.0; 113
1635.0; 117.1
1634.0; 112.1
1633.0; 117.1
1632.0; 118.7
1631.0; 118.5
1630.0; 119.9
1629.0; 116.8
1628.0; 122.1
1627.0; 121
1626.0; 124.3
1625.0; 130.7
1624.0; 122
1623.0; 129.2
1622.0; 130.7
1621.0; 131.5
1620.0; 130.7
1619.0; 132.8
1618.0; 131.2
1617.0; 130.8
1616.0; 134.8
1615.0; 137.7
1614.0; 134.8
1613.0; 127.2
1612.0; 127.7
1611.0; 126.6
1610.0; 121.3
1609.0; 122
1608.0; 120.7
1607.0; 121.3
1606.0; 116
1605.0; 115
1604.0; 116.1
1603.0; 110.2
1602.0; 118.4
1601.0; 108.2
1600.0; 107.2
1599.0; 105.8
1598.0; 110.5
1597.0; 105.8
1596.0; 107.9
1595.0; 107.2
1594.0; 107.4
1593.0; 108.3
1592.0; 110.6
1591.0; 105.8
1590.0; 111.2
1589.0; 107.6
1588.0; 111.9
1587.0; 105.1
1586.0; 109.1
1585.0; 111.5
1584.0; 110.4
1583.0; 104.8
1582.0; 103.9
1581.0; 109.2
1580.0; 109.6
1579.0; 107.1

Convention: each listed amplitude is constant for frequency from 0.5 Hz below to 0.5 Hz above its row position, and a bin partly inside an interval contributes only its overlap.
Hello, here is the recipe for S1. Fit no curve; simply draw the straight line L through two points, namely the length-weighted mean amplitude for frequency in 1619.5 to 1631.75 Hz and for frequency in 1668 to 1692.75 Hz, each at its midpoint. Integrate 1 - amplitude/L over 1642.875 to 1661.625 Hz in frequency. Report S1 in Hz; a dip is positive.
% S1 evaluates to -2.06 Hz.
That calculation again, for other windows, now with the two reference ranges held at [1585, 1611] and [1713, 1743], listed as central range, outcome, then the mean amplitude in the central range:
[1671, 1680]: 3.7 Hz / 66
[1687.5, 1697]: 0.7 Hz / 105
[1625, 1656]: -1.2 Hz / 117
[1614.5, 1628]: -2.1 Hz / 130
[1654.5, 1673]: 1.3 Hz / 105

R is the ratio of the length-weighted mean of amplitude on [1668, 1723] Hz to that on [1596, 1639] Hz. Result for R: 0.81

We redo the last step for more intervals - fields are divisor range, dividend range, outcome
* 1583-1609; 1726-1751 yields 1.07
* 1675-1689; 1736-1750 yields 1.60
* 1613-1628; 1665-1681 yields 0.61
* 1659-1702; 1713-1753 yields 1.24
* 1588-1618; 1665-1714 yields 0.82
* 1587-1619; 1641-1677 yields 0.90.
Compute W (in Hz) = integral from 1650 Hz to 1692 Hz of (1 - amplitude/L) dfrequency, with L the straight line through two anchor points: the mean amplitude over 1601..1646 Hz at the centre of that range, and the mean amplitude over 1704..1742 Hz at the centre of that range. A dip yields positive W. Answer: 8.2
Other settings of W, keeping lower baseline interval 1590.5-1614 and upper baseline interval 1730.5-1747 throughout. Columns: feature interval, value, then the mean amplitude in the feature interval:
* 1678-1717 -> 5.73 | 101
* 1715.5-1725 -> 0.60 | 112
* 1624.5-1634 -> -0.40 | 121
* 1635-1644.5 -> 0.01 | 116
